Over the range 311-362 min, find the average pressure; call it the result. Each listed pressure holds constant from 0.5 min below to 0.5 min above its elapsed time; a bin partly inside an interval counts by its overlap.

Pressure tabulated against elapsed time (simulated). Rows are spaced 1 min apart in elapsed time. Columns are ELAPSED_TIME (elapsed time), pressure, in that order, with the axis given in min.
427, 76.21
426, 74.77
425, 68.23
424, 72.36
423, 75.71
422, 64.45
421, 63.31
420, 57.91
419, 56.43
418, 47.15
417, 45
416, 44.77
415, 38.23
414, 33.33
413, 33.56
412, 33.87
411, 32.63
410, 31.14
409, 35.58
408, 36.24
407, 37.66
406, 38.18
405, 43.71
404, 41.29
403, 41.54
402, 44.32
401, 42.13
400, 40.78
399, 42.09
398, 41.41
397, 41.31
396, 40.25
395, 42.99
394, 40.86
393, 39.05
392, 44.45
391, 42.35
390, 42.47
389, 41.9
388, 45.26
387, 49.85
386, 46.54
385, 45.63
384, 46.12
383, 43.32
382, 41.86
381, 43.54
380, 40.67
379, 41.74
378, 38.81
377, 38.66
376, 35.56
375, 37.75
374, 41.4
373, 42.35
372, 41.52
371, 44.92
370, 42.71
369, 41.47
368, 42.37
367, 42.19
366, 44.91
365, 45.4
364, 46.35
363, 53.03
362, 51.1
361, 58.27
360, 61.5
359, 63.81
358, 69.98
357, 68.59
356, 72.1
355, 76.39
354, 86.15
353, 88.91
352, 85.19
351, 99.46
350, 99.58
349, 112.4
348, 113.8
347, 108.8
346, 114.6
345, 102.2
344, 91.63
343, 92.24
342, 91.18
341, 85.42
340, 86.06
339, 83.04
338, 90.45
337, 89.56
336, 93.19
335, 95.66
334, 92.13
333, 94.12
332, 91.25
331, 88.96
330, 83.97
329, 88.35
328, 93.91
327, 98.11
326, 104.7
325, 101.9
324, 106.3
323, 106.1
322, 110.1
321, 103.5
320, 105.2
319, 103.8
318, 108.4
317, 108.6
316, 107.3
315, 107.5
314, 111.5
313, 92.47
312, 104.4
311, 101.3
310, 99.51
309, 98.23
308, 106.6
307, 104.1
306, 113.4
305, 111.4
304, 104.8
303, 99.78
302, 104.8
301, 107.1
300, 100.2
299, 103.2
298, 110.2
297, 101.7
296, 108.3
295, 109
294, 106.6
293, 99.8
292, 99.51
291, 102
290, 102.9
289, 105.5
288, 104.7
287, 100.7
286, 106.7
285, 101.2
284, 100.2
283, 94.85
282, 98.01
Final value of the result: 93.5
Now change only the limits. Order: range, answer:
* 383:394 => 44.2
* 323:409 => 63.9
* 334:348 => 94.8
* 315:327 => 106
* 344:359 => 91.7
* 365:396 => 42.5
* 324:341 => 92.4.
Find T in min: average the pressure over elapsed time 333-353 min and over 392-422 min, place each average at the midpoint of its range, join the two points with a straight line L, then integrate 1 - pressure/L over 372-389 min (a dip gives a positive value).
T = 5.7 min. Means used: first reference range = 95.9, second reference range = 42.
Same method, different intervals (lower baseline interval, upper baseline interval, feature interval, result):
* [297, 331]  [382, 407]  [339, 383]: 2.6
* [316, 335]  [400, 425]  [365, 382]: 6.9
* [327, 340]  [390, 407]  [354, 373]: 4.0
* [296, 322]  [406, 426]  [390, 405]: 4.2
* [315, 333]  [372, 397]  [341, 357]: -3.7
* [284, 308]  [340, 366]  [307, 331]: -1.8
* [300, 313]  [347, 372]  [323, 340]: -1.3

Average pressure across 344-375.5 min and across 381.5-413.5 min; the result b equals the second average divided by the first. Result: 0.60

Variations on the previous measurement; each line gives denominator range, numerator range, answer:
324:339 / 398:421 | 0.44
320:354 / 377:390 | 0.45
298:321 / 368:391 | 0.41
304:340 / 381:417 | 0.41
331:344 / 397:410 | 0.44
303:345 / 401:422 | 0.43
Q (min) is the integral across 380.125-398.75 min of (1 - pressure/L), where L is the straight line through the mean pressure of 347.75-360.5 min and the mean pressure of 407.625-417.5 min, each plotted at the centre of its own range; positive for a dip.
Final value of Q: 3.99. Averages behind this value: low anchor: 83.9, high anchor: 36.4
